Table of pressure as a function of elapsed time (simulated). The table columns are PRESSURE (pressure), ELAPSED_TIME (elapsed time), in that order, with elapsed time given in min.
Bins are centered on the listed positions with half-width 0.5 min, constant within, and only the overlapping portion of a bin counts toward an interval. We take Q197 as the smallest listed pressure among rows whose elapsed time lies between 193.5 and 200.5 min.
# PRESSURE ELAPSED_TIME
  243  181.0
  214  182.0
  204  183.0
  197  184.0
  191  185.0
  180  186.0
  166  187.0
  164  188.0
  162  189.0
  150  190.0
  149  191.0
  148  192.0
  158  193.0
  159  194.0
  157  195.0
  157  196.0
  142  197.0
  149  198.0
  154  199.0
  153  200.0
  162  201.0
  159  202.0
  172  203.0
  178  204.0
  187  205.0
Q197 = 142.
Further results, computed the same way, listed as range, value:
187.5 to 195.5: 148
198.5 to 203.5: 153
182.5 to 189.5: 162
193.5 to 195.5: 157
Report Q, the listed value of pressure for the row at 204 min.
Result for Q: 178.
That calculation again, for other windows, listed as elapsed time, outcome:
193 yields 158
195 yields 157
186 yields 180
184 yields 197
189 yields 162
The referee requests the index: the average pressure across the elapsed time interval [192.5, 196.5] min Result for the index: 158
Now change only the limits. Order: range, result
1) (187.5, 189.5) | 163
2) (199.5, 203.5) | 162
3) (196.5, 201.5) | 152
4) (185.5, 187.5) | 173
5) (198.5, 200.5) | 154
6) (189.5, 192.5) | 149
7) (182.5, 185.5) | 197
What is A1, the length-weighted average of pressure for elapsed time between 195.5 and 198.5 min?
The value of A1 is 149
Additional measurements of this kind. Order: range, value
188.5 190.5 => 156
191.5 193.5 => 153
